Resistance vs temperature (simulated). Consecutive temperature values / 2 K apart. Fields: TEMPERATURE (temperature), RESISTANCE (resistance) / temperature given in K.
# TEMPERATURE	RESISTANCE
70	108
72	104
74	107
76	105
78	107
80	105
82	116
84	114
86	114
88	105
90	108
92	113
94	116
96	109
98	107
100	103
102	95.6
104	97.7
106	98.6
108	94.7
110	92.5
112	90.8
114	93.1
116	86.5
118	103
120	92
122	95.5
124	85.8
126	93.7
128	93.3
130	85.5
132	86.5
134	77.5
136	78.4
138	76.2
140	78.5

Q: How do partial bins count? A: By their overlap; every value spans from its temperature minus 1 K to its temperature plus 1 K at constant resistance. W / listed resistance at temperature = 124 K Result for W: 85.8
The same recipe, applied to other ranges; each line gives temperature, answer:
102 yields 95.6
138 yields 76.2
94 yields 116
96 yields 109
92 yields 113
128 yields 93.3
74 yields 107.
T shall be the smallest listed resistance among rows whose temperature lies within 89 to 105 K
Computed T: 95.6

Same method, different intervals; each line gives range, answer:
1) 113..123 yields 86.5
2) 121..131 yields 85.5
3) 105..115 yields 90.8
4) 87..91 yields 105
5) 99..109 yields 94.7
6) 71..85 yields 104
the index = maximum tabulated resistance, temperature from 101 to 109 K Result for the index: 98.6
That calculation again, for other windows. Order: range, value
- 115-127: 103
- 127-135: 93.3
